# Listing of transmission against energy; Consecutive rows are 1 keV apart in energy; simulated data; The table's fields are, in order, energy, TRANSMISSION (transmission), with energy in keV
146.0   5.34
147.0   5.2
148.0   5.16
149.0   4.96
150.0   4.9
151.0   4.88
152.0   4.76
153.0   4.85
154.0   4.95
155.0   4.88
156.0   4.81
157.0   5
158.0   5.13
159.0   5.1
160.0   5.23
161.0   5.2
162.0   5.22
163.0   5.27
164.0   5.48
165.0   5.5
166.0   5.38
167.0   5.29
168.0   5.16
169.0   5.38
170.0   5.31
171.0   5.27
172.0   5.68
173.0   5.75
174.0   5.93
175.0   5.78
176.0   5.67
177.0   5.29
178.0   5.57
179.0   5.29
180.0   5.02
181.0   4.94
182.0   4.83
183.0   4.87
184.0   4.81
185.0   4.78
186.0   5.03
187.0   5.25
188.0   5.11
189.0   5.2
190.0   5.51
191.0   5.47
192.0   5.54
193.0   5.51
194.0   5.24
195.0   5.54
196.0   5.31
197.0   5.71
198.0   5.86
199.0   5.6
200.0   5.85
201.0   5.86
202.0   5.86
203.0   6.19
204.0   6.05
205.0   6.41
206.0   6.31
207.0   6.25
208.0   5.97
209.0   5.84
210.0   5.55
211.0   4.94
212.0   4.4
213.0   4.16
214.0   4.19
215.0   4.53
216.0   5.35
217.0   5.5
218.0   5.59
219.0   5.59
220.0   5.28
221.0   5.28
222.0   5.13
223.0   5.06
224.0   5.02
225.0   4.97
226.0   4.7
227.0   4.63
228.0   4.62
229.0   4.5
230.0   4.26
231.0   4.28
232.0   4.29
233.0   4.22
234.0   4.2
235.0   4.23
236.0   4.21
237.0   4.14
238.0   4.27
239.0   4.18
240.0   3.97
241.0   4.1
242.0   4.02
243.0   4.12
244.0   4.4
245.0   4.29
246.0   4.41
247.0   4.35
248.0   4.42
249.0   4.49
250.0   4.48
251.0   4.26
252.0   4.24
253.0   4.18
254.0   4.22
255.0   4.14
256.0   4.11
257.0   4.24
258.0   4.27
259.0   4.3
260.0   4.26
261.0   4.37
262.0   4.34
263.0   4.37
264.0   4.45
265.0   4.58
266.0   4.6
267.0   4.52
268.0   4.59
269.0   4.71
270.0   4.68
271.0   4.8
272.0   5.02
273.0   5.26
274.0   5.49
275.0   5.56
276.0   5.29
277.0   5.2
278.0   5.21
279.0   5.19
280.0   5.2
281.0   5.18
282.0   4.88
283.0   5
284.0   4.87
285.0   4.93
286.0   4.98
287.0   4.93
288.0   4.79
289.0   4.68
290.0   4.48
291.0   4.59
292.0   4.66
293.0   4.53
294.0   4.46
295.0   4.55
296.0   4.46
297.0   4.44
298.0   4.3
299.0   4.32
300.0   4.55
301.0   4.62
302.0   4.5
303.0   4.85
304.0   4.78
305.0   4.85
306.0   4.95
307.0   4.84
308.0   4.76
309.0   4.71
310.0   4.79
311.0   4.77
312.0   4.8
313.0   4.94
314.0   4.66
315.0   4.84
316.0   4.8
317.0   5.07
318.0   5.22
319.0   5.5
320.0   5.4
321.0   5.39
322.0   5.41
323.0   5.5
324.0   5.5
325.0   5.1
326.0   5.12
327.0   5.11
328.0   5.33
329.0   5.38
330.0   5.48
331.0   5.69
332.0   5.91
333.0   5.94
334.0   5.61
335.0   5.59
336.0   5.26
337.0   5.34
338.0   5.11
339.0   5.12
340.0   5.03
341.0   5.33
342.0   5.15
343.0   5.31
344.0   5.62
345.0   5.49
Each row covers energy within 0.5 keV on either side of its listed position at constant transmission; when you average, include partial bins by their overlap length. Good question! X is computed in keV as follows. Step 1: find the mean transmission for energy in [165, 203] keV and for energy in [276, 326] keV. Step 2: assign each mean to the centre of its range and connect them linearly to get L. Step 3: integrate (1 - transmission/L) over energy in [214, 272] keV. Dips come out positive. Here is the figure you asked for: 7.1 keV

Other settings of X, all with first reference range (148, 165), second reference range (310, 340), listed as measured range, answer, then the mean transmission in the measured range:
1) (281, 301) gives 2.1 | 4.67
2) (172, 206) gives -2.6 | 5.49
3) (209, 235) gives 1.6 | 4.82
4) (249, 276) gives 3.3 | 4.55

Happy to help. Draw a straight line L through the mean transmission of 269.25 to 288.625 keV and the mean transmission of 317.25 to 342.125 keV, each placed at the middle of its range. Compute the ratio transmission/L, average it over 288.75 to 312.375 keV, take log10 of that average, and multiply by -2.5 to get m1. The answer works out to 0.13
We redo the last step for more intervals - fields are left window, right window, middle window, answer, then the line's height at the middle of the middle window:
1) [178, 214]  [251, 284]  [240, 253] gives 0.15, 4.91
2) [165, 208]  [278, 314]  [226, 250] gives 0.20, 5.15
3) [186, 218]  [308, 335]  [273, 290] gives 0.05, 5.31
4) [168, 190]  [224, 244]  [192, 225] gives -0.15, 4.77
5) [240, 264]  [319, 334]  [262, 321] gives 0.01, 4.9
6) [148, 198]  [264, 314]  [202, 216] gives -0.07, 5.11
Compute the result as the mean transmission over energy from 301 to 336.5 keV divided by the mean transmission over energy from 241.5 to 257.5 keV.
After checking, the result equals 1.20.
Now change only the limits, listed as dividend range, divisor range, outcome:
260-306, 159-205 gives 0.88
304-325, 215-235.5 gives 1.04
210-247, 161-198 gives 0.86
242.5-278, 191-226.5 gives 0.84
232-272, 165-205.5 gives 0.79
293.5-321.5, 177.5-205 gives 0.88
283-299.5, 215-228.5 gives 0.91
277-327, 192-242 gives 0.96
